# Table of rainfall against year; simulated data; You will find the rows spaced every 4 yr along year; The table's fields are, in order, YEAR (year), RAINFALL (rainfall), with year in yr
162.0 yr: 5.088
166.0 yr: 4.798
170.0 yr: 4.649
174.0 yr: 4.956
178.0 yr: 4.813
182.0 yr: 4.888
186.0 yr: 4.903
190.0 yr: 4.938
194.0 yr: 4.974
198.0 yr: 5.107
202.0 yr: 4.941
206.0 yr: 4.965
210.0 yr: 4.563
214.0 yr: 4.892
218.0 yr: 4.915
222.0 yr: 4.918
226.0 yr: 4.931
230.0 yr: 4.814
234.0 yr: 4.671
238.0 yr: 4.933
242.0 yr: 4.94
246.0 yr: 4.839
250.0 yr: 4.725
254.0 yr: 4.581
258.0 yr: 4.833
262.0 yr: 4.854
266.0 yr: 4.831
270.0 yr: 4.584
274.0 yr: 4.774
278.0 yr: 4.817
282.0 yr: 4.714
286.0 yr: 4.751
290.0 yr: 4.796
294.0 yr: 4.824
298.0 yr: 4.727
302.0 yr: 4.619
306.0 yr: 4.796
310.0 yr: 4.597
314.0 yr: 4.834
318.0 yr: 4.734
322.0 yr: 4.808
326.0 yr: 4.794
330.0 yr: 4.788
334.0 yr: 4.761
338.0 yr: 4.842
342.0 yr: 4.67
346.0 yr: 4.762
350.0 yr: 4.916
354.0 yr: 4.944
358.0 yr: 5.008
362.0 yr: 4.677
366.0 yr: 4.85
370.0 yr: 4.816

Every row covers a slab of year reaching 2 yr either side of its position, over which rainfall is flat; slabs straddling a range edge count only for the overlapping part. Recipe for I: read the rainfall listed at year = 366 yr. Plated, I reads 4.85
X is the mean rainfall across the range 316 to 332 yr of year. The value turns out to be 4.78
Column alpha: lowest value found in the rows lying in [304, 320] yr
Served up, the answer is 4.597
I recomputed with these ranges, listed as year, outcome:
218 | 4.915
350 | 4.916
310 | 4.597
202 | 4.941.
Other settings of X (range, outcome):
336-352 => 4.8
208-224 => 4.82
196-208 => 5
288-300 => 4.78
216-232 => 4.89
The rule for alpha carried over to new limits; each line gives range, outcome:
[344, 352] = 4.762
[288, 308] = 4.619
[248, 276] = 4.581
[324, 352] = 4.67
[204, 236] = 4.563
